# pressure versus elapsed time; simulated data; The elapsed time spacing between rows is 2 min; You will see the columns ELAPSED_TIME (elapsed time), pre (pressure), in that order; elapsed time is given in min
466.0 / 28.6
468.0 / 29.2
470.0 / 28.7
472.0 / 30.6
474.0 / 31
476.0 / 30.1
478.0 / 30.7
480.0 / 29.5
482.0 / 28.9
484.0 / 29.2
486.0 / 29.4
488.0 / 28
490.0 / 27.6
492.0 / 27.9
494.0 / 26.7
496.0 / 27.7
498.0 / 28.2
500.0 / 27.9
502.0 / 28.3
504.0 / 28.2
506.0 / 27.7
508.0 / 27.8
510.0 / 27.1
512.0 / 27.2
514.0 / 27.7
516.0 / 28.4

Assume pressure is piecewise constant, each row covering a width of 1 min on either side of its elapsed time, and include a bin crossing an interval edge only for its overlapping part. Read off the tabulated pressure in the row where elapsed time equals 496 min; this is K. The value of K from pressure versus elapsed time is 27.7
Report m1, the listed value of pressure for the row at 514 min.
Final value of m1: 27.7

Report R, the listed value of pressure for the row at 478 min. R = 30.7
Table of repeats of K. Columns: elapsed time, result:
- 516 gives 28.4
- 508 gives 27.8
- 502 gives 28.3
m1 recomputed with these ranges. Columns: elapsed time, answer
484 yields 29.2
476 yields 30.1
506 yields 27.7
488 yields 28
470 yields 28.7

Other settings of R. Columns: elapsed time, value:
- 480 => 29.5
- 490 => 27.6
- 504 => 28.2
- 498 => 28.2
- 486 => 29.4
